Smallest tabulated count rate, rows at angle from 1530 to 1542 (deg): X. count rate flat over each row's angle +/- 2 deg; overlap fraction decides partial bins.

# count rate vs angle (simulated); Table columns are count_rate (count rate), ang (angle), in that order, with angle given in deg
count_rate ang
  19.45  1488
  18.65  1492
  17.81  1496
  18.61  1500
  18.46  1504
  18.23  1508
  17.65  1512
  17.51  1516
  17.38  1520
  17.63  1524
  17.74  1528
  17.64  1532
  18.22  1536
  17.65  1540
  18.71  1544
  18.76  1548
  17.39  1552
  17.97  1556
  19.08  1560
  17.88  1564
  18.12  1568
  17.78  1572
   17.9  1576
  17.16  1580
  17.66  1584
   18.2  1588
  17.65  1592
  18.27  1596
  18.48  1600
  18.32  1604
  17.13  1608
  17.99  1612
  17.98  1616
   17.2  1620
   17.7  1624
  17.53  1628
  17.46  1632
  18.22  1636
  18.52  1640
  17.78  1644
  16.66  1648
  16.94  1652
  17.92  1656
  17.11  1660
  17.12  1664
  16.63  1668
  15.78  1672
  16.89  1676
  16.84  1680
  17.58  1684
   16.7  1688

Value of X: 17.64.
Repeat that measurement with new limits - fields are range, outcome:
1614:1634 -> 17.2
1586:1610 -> 17.13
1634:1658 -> 16.66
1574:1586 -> 17.16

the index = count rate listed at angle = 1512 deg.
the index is 17.65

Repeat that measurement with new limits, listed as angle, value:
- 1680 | 16.84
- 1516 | 17.51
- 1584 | 17.66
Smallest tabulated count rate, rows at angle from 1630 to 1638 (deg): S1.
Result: 17.46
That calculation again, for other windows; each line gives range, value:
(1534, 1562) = 17.39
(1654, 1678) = 15.78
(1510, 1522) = 17.38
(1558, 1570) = 17.88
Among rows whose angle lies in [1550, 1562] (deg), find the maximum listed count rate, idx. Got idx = 19.08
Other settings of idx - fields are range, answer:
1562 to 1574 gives 18.12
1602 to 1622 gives 18.32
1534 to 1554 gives 18.76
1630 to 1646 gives 18.52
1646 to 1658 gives 17.92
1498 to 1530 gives 18.61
